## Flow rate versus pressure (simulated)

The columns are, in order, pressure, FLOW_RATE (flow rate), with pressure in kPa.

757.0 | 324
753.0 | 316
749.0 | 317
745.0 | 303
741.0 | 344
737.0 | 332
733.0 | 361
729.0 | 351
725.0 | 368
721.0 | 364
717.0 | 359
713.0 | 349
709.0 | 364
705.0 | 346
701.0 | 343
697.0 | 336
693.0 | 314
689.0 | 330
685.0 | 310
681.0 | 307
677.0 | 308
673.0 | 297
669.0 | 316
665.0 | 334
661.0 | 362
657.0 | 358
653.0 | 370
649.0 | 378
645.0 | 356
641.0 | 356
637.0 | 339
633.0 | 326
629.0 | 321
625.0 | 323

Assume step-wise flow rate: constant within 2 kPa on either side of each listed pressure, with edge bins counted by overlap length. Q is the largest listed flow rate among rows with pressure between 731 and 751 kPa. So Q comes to 361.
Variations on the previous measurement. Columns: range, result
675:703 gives 343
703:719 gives 364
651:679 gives 370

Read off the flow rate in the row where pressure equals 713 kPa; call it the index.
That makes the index 349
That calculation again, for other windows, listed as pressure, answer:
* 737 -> 332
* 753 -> 316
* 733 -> 361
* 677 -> 308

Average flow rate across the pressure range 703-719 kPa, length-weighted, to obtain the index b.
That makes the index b 354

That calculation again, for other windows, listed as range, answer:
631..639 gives 332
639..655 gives 365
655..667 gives 351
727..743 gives 347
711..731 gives 358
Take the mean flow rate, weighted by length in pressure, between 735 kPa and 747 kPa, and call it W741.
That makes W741 326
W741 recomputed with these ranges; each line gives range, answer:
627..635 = 324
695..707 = 342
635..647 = 350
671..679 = 302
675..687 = 308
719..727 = 366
